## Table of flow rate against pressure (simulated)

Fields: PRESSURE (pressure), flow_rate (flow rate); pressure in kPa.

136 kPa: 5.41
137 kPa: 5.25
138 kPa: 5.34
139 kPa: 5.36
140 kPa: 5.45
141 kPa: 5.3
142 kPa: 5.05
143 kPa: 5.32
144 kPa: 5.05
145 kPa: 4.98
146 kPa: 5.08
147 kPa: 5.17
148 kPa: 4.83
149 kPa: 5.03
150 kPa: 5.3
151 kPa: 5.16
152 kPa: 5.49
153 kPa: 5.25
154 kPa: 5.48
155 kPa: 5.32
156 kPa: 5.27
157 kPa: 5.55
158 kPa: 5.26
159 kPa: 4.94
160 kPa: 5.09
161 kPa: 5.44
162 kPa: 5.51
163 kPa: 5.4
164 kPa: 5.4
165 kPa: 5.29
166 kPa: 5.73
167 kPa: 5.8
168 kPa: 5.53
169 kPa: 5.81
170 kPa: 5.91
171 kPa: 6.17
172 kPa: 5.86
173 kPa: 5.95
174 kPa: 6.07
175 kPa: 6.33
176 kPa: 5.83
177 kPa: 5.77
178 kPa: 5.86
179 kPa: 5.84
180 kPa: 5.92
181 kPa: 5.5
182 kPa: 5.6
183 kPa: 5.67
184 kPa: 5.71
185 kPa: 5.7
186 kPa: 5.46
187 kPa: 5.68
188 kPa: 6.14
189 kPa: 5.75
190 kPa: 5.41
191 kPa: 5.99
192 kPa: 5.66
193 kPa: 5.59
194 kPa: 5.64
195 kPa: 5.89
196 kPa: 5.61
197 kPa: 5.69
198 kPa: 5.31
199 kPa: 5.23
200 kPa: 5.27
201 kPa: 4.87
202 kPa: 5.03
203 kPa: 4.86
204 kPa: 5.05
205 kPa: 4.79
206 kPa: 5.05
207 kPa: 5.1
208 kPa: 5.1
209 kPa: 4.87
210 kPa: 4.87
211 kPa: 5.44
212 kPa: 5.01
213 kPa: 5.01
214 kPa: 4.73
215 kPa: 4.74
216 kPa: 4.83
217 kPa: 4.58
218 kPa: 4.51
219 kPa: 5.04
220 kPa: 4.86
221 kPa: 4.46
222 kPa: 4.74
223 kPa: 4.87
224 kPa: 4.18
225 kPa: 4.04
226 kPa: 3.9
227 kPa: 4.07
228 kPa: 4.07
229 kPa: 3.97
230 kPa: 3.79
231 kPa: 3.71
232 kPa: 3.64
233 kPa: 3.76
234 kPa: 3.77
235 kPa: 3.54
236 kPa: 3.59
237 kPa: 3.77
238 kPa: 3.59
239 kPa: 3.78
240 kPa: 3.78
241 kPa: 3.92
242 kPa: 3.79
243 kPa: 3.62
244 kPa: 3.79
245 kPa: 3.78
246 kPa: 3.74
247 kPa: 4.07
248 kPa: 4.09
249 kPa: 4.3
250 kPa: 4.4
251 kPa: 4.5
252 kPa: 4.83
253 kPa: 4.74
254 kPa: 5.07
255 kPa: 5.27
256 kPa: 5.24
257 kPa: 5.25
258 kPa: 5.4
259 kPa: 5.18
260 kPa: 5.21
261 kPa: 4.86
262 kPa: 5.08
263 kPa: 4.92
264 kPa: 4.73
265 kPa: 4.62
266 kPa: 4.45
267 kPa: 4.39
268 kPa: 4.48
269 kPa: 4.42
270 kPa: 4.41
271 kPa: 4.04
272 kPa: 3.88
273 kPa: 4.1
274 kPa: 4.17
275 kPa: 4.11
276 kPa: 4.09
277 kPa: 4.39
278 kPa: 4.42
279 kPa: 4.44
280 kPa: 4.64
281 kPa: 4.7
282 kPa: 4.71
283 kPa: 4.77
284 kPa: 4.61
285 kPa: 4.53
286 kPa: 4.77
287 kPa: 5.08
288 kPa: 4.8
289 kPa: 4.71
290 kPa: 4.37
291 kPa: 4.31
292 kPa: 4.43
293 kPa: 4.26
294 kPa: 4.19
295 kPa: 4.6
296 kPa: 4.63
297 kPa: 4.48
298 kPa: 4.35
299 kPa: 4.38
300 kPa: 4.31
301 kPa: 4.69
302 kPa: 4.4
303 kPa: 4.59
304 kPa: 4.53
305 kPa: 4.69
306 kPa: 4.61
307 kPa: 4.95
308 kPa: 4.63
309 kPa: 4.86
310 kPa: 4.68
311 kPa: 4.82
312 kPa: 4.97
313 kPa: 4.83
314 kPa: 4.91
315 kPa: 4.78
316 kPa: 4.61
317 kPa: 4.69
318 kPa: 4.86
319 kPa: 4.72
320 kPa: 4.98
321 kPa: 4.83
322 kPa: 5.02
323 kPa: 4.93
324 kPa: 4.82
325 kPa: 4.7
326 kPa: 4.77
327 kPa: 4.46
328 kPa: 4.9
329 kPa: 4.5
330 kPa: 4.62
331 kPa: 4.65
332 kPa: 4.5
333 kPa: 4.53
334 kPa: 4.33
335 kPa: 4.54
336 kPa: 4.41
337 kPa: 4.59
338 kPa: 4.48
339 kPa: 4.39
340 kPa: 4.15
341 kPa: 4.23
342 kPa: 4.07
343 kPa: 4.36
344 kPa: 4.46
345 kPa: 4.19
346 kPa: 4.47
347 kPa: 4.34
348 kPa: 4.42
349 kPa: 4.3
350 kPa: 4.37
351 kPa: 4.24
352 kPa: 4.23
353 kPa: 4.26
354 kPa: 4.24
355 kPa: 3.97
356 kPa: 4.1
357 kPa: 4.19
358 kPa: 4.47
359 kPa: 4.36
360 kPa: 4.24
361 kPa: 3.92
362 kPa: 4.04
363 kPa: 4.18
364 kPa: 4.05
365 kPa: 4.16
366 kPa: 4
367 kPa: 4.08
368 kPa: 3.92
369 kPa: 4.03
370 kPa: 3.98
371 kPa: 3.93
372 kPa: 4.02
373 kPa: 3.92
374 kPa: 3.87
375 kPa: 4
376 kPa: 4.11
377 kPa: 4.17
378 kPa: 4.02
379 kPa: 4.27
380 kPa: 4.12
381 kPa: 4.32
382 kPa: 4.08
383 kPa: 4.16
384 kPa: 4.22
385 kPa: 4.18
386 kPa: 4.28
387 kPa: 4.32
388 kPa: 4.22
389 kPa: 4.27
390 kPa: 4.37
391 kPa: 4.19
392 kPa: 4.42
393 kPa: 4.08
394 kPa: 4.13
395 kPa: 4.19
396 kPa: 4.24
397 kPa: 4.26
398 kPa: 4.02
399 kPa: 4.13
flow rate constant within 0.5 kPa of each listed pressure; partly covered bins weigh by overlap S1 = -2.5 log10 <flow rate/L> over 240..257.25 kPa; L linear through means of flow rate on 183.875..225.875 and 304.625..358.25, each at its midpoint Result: 0.14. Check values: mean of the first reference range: 5.14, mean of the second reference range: 4.55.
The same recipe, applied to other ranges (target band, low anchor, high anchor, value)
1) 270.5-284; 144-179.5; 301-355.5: 0.12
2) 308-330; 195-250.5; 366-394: -0.13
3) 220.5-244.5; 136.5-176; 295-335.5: 0.28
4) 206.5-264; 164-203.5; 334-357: 0.18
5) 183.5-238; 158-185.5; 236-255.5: 0.01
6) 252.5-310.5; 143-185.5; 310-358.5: 0.05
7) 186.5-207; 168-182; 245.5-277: 0.03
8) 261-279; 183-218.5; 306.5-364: 0.11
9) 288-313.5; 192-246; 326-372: -0.05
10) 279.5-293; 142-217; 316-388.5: 0.02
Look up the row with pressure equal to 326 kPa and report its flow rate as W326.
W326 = 4.77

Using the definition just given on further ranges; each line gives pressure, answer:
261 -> 4.86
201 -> 4.87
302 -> 4.4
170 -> 5.91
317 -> 4.69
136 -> 5.41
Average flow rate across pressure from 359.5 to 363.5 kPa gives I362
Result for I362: 4.09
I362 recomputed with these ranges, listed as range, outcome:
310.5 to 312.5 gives 4.89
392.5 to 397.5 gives 4.18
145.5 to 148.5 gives 5.03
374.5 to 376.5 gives 4.05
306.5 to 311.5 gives 4.79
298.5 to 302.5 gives 4.45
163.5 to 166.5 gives 5.47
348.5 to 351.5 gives 4.3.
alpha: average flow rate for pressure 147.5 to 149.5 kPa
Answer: 4.93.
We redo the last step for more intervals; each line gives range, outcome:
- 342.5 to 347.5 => 4.36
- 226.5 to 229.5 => 4.04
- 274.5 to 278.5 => 4.25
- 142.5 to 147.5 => 5.12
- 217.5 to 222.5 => 4.72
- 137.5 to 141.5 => 5.36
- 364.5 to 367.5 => 4.08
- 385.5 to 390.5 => 4.29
